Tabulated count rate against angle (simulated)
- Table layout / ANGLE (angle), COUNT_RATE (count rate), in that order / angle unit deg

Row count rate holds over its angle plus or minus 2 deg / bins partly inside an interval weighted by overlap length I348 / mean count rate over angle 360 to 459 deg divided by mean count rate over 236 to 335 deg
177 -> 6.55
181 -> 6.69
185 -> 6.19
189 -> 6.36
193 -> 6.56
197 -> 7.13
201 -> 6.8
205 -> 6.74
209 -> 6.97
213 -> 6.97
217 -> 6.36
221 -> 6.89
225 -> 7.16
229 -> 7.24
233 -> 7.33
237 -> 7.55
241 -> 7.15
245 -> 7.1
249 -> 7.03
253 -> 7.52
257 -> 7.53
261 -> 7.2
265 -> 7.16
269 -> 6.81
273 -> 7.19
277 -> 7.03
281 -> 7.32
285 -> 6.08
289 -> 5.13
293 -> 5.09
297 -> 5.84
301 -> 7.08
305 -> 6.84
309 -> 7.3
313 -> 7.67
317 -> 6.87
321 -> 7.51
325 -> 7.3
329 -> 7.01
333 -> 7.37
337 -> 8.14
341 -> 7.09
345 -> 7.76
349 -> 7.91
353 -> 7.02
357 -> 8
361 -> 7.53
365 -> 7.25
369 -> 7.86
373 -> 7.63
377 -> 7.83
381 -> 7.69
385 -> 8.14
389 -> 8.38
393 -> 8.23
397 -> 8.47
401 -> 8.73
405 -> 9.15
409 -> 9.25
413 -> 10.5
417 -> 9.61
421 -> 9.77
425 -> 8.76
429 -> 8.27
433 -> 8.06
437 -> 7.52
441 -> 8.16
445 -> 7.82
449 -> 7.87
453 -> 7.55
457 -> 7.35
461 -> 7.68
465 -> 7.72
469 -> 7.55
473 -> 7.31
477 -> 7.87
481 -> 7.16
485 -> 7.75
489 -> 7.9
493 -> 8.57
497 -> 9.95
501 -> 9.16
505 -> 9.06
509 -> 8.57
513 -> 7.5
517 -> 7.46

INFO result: 1.2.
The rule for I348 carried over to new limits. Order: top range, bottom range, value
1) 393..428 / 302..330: 1.27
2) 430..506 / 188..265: 1.13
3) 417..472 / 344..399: 1.03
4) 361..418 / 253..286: 1.19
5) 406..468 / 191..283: 1.19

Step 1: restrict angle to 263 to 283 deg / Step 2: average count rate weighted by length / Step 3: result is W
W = 7.1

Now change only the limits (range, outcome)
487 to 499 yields 8.81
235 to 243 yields 7.35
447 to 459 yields 7.59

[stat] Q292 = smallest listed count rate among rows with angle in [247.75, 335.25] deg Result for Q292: 5.09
